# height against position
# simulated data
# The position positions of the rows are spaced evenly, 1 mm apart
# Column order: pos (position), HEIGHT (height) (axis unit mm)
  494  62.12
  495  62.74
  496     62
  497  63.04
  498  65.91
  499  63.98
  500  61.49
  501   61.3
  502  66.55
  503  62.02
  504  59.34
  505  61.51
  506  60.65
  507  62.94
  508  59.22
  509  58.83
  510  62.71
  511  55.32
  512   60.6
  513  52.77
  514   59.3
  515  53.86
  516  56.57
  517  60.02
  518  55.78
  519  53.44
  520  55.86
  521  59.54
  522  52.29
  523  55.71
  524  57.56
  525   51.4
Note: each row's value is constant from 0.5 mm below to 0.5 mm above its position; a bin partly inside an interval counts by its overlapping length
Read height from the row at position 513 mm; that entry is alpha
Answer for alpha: 52.77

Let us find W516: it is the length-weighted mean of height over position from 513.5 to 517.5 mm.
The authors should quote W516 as 57.4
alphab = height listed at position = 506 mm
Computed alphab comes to 60.65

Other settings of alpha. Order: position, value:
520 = 55.86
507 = 62.94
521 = 59.54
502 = 66.55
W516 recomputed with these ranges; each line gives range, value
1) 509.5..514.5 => 58.1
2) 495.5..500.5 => 63.3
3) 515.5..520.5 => 56.3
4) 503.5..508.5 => 60.7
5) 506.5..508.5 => 61.1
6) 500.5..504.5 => 62.3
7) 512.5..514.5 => 56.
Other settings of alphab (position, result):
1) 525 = 51.4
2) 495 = 62.74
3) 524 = 57.56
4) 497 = 63.04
